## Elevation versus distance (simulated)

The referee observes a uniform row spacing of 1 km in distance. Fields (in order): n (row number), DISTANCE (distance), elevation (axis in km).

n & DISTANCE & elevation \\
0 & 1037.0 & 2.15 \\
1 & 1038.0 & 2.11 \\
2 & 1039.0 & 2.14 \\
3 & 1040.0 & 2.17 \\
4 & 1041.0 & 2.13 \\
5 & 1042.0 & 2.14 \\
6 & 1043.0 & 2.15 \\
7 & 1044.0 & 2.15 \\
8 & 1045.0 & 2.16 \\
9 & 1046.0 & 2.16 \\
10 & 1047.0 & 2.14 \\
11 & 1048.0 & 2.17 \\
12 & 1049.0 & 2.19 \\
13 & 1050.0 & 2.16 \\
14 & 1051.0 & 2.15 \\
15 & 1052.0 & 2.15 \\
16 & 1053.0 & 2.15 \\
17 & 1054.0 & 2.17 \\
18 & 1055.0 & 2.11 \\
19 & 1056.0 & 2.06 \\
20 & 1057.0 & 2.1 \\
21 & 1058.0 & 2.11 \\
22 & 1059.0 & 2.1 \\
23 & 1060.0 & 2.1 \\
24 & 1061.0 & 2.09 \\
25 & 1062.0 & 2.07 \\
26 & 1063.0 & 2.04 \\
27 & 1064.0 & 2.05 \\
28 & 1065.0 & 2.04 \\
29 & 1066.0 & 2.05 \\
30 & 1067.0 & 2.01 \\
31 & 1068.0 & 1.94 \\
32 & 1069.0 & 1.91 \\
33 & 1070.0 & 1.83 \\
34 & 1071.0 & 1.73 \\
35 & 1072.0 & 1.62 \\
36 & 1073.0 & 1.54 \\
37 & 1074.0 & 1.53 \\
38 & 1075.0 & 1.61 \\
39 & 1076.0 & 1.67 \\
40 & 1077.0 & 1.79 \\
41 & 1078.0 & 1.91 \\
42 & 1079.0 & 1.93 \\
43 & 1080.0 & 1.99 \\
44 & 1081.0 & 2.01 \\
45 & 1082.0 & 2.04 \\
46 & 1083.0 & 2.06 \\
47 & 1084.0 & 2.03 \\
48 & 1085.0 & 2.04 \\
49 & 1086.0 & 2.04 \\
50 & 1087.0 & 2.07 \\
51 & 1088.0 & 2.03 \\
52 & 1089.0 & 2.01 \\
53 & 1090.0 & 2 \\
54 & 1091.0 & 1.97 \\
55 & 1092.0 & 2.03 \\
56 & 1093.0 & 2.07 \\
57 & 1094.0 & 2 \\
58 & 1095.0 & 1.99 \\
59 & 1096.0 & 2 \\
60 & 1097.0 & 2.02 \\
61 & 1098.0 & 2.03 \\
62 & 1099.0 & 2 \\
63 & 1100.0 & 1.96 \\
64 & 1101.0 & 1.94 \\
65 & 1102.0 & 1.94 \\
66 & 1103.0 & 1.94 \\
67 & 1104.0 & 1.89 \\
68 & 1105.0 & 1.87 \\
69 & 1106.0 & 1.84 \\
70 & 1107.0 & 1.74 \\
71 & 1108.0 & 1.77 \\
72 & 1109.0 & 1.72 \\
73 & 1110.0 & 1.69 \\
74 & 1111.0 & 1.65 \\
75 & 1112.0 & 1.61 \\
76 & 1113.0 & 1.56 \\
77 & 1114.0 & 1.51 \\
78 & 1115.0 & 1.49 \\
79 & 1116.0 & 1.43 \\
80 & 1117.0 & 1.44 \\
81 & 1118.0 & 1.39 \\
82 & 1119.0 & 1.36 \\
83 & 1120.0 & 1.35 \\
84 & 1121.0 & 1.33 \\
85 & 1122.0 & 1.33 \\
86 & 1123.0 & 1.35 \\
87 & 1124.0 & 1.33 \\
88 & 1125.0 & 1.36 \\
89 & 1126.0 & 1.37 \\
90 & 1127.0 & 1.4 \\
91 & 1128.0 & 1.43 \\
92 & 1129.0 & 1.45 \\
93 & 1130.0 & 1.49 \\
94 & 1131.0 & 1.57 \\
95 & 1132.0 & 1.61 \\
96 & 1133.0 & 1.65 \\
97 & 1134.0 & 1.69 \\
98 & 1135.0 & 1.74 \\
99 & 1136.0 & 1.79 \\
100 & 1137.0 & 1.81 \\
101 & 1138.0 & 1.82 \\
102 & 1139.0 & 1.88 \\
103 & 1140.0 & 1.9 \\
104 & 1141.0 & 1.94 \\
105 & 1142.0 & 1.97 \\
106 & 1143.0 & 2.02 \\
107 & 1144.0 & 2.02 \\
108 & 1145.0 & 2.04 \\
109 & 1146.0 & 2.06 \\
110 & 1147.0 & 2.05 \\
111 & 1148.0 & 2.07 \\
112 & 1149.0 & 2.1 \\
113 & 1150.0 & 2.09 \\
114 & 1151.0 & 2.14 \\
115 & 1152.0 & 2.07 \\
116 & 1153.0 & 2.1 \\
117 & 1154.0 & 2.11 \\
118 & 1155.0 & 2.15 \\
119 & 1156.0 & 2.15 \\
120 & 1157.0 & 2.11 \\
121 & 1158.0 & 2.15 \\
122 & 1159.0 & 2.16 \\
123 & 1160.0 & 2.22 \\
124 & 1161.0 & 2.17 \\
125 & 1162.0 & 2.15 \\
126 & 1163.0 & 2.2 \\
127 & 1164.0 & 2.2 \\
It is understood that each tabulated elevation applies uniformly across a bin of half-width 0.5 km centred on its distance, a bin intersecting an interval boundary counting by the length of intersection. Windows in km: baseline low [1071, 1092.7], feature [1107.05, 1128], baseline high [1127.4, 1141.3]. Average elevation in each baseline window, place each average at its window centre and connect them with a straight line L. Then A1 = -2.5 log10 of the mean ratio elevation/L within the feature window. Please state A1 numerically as 0.19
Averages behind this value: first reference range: 1.9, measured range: 1.48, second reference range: 1.69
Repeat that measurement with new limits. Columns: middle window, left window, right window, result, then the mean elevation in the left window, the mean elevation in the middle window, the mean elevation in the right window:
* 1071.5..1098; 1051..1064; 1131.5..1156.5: 0.07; 2.1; 1.93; 1.96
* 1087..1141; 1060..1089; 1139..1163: 0.17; 1.92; 1.71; 2.08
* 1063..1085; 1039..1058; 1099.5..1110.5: 0.07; 2.14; 1.88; 1.85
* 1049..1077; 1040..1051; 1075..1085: 0.04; 2.16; 1.97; 1.93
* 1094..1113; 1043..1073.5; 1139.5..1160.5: 0.11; 2.04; 1.86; 2.08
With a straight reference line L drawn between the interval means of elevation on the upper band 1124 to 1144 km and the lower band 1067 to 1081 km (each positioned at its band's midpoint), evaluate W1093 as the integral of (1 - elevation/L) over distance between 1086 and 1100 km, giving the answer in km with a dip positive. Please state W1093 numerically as -2.1 km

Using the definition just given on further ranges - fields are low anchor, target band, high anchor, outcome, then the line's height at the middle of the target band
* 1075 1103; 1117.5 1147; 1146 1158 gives 6.0 km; 2.06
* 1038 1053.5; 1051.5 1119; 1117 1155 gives 2.7 km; 1.97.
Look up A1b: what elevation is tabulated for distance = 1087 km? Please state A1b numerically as 2.07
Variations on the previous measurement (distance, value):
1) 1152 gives 2.07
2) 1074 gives 1.53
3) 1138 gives 1.82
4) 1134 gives 1.69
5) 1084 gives 2.03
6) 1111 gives 1.65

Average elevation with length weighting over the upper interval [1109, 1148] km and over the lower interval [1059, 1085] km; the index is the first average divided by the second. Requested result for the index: 0.9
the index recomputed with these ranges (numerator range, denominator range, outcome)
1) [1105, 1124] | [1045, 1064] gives 0.72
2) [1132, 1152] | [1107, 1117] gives 1.21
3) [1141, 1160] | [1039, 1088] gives 1.04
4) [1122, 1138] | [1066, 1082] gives 0.85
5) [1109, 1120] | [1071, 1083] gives 0.84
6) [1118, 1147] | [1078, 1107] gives 0.83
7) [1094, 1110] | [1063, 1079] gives 1.04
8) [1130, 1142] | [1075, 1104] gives 0.89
